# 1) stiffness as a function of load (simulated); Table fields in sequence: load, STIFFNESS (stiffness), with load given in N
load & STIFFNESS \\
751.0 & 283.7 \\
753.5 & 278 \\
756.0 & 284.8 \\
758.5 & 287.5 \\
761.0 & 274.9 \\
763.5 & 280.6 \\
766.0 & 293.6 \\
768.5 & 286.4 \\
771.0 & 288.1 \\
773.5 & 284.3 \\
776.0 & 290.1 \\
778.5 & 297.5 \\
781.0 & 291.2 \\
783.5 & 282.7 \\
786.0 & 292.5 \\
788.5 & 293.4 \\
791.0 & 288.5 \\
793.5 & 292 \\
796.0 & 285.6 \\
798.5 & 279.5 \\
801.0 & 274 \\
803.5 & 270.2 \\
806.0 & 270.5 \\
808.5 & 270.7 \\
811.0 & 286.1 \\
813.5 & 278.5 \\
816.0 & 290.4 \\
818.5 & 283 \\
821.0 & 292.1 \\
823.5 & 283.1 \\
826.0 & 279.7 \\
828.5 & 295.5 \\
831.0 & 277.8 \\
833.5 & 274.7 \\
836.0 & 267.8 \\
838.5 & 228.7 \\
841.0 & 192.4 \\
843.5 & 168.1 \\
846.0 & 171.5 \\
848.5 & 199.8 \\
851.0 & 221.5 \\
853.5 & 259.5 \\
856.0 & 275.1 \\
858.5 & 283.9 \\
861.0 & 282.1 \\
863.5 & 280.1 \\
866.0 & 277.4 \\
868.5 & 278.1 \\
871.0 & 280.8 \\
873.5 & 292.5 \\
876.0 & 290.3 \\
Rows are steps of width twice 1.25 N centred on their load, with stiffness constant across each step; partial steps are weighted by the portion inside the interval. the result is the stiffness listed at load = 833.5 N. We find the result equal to 274.7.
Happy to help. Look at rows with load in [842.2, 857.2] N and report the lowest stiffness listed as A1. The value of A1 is 168.1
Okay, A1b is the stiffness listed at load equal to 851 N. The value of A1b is 221.5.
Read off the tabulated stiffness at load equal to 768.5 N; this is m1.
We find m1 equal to 286.4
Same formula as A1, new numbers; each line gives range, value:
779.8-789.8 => 282.7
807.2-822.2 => 270.7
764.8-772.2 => 286.4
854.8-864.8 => 275.1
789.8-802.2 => 274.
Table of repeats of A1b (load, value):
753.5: 278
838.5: 228.7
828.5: 295.5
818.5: 283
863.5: 280.1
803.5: 270.2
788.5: 293.4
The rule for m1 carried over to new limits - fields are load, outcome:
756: 284.8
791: 288.5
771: 288.1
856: 275.1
